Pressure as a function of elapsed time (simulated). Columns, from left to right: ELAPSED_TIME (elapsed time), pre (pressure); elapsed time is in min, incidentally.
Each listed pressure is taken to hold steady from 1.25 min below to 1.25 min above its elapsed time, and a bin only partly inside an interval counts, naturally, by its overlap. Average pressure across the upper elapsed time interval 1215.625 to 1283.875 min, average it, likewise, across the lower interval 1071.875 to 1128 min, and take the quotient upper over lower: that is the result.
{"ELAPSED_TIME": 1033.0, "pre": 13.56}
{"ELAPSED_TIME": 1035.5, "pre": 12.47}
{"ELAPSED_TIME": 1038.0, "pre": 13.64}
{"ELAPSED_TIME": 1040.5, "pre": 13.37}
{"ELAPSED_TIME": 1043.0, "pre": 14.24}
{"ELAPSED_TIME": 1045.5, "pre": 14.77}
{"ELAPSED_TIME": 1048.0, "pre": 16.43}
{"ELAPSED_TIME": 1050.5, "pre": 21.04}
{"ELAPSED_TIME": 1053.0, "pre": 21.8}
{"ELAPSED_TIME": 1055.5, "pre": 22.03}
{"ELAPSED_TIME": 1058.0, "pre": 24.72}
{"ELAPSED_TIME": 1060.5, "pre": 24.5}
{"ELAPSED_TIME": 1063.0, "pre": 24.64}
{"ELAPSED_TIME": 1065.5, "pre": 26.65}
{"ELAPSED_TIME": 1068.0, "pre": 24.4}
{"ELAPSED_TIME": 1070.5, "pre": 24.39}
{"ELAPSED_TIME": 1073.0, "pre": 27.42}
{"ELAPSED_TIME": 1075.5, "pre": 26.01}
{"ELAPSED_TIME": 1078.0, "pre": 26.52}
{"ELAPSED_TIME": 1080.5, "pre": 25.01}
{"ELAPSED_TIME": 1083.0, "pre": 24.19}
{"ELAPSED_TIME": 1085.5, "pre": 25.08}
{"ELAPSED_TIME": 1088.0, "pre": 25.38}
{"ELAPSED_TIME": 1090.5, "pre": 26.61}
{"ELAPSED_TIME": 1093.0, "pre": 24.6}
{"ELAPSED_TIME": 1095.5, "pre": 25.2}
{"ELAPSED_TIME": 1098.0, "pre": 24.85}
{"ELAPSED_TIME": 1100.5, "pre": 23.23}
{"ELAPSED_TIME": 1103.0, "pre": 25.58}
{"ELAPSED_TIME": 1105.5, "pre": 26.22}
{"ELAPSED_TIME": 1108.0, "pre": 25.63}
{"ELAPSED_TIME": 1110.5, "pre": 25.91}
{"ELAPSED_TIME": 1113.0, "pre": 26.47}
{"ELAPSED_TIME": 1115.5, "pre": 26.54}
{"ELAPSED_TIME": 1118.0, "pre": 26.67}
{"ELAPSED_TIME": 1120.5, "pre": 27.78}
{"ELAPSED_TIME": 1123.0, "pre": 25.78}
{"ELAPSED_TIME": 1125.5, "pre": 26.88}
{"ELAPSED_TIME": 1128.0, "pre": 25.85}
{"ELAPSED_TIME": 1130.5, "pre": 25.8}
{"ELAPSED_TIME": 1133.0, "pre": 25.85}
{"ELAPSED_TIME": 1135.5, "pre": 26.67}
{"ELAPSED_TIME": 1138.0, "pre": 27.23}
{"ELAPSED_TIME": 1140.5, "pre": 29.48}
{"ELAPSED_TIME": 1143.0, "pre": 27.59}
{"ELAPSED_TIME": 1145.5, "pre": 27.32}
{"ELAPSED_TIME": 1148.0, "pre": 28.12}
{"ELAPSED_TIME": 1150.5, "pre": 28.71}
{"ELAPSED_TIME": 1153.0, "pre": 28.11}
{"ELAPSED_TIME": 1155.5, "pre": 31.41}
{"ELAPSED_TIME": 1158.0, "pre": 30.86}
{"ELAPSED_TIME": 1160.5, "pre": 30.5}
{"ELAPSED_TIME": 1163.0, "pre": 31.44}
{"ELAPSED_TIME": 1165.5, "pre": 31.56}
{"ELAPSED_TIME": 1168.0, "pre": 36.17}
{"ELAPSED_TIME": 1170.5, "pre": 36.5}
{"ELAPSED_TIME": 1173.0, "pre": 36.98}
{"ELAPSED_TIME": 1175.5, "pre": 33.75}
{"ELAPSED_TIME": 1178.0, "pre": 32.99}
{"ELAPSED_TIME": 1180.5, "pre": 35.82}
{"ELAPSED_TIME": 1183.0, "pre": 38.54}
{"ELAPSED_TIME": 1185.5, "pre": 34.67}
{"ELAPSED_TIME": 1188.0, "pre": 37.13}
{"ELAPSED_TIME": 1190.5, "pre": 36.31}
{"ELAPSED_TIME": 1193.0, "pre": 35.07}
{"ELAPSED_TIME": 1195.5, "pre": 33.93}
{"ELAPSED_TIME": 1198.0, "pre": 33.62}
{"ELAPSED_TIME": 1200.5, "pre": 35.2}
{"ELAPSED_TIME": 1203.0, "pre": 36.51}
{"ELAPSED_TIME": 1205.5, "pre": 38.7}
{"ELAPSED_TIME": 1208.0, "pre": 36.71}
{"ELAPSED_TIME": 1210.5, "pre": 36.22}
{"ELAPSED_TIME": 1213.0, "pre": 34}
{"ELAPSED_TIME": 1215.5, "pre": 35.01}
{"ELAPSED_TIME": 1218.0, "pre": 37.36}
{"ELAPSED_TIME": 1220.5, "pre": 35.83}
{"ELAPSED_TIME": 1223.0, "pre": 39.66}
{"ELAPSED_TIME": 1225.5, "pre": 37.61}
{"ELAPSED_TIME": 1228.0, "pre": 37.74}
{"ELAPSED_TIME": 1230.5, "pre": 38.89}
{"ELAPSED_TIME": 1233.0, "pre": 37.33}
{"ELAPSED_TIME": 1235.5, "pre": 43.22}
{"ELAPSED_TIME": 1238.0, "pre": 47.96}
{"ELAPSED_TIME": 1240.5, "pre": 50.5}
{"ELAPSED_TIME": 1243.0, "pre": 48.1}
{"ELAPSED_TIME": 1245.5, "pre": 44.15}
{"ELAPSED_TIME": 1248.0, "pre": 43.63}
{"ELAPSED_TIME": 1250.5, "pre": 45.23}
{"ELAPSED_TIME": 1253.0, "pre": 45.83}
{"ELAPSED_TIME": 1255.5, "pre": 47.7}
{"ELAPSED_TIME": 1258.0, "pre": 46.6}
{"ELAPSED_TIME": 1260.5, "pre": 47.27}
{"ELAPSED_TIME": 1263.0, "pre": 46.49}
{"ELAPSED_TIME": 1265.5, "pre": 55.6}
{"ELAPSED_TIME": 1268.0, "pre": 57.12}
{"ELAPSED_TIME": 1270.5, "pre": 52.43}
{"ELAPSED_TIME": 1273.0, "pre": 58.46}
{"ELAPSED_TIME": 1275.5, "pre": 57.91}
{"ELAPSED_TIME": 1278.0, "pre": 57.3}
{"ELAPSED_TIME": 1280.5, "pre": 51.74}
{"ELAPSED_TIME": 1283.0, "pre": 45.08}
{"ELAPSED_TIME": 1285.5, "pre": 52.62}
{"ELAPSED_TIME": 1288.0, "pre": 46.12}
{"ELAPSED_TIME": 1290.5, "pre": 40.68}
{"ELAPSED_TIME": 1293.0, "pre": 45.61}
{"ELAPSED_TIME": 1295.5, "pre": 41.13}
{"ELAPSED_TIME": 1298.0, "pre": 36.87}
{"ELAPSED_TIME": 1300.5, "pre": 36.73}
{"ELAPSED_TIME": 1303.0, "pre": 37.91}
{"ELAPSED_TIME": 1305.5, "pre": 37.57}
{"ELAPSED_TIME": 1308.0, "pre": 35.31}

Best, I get 1.80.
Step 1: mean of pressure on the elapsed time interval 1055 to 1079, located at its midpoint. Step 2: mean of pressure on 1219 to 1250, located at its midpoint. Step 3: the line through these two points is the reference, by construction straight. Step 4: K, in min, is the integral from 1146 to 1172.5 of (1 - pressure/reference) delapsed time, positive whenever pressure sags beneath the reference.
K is 2.4 min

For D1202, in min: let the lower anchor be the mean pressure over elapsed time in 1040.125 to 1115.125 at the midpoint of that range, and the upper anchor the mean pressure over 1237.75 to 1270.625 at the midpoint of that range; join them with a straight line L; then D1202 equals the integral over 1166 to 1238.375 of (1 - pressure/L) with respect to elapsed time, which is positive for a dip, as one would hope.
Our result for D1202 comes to 7.6 min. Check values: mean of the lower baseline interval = 23.7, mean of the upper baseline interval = 48.4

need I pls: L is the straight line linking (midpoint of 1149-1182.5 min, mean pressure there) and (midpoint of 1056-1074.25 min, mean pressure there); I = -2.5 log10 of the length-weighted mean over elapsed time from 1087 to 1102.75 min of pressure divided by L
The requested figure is 0.10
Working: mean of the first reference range 25.1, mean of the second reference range 32.8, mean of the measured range 25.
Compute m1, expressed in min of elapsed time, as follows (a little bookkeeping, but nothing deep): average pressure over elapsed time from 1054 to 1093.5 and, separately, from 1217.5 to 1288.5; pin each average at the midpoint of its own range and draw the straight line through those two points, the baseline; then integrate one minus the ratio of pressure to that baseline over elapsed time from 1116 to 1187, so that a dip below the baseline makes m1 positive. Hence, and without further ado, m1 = 8.9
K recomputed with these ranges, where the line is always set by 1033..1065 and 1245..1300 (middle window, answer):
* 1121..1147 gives 2.6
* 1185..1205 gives 1.3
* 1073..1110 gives -1.8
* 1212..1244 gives 1.7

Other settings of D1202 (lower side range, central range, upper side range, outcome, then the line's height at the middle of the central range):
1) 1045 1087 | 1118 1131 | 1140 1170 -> 0.7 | 28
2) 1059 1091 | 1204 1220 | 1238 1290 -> 2.5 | 43.1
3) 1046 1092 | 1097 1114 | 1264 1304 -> 1.7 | 28.2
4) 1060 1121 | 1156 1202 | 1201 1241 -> 0.0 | 34.4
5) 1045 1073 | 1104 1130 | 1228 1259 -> 2.9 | 29.6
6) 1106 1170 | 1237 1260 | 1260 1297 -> -0.5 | 45.6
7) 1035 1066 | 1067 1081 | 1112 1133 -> -2.7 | 21.6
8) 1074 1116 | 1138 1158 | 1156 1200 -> 1.6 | 31.2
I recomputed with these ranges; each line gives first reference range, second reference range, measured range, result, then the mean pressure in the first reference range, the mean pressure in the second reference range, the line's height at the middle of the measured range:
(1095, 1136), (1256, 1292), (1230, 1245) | 0.016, 25.9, 51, 45.2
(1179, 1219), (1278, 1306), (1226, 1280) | -0.183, 35.9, 43.7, 40.4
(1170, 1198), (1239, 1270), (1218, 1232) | 0.136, 35.5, 48.3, 42.9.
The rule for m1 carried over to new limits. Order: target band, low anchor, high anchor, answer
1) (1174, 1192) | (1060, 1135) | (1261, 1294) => 1.1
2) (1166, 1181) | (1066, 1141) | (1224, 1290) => 0.3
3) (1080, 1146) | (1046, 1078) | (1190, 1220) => 4.3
